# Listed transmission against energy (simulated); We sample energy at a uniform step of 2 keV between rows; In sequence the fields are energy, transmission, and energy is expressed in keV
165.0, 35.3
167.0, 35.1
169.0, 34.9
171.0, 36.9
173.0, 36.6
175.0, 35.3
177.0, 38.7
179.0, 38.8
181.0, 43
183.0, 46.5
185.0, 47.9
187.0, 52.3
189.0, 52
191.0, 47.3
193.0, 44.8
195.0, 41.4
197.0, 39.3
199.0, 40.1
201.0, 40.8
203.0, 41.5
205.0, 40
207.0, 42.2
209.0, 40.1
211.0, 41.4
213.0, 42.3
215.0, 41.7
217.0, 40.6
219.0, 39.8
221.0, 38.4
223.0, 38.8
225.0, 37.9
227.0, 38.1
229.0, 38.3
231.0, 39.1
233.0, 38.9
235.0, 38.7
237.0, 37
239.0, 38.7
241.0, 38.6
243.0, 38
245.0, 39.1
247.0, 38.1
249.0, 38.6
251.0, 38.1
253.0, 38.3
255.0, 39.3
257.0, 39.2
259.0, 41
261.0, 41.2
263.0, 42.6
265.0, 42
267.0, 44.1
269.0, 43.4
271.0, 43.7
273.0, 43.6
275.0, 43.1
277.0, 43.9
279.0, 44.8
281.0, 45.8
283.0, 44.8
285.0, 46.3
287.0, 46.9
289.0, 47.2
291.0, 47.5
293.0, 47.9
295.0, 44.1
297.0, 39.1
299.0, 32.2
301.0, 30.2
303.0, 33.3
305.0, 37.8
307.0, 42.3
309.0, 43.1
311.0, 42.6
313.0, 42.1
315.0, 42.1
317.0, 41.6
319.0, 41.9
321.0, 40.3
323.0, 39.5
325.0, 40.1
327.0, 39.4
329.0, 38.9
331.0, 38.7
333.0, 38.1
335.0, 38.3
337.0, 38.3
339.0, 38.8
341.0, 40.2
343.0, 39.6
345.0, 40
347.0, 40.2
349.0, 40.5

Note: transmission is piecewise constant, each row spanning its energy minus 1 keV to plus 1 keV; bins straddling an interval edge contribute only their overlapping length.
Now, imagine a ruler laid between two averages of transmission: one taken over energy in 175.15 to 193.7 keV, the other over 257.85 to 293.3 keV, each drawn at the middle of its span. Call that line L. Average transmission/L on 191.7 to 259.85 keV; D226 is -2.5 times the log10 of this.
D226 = 0.13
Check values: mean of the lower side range 45.2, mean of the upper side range 44.3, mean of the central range 39.7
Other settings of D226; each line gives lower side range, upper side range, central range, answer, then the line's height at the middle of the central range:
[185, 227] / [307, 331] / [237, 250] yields 0.09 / 41.8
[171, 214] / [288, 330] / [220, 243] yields 0.09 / 41.8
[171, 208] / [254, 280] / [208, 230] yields 0.07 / 42.5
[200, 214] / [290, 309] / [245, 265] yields 0.02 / 40.3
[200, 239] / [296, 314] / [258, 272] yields -0.10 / 38.9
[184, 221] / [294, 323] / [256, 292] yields -0.09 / 40.6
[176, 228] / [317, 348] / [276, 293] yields -0.14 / 40.5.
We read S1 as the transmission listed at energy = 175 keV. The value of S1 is 35.3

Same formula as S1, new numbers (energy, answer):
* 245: 39.1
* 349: 40.5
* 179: 38.8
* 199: 40.1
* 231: 39.1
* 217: 40.6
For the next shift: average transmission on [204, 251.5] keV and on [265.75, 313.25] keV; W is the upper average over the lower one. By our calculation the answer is 1.08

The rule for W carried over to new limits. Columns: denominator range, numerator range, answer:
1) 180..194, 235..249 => 0.80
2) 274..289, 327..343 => 0.86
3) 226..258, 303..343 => 1.04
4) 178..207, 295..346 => 0.89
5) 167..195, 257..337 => 0.98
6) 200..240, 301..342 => 1.00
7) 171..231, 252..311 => 1.01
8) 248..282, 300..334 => 0.94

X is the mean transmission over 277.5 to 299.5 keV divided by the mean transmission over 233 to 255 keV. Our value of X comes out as 1.16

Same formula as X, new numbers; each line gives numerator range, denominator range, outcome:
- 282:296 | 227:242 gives 1.21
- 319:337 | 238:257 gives 1.02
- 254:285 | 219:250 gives 1.12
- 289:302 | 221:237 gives 1.06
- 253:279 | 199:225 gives 1.04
